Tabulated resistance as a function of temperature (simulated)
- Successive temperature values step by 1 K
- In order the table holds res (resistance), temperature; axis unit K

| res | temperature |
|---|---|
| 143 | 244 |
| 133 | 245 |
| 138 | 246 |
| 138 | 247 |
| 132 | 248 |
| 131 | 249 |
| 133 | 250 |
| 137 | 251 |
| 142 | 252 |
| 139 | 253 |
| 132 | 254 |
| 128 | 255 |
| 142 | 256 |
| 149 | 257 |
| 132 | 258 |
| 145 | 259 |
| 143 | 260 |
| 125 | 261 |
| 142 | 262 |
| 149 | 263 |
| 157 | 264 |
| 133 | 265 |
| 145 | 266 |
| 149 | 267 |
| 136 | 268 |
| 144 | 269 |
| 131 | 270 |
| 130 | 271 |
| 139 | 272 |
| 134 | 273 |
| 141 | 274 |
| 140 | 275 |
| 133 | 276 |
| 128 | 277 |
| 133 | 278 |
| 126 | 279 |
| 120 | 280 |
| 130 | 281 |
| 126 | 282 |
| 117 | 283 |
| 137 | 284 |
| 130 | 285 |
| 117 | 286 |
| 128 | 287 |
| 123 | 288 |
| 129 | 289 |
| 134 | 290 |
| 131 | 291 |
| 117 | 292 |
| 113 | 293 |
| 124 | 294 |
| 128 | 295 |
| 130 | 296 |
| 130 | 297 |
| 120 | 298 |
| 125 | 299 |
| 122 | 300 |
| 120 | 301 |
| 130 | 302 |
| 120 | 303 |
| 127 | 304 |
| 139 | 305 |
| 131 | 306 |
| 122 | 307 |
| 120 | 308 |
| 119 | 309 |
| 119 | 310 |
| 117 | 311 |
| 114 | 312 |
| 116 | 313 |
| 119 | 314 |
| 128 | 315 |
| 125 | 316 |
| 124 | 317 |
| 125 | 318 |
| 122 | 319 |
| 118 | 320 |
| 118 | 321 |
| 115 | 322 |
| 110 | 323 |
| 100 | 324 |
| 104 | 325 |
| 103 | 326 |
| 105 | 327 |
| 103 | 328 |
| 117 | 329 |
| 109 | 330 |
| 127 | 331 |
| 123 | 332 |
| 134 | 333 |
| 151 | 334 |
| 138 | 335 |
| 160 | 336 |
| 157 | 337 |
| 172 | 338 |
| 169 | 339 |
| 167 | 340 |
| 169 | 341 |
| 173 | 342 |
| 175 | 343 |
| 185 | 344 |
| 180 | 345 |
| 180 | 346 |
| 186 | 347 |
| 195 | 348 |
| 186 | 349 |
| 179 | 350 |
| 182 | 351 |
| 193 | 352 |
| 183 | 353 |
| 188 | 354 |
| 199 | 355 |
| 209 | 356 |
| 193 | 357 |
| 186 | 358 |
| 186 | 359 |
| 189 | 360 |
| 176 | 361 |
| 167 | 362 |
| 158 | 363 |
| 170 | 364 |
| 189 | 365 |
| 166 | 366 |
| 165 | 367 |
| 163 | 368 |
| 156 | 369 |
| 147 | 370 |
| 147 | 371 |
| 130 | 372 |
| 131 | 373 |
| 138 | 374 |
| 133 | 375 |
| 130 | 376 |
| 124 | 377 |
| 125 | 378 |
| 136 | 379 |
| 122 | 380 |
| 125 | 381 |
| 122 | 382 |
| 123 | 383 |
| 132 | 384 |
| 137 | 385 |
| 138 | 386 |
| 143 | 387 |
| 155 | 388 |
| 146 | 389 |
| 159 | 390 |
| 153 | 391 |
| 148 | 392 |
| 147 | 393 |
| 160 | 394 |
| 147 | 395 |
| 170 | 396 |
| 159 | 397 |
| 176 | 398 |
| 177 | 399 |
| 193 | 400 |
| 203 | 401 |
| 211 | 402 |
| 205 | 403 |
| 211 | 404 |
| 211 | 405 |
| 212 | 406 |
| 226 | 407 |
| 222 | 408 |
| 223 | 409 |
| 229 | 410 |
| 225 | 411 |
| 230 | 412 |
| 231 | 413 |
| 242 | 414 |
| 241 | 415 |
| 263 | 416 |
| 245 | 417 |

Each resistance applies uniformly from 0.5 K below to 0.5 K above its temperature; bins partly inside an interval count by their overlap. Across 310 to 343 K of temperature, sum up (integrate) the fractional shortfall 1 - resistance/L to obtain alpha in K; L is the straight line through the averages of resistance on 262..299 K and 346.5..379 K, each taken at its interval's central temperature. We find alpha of 4.8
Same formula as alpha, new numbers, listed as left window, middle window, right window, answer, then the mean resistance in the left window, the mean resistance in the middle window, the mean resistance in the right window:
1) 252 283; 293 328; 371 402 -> 5.08 K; 136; 120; 147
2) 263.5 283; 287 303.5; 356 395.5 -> 1.62 K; 135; 125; 151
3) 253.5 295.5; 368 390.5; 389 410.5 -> 5.19 K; 133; 137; 187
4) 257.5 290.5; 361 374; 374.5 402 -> -1.01 K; 134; 157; 149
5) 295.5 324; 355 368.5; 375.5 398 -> -4.37 K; 122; 179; 142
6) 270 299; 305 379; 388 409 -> 3.62 K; 128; 148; 182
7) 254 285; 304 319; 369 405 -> 2.01 K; 136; 123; 152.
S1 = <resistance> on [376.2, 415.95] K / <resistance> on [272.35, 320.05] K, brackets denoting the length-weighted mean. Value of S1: 1.40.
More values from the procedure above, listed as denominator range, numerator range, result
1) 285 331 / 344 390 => 1.33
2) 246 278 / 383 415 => 1.34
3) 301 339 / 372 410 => 1.30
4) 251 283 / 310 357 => 1.08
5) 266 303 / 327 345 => 1.15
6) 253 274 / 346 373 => 1.26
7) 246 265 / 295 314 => 0.89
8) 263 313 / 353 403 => 1.23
